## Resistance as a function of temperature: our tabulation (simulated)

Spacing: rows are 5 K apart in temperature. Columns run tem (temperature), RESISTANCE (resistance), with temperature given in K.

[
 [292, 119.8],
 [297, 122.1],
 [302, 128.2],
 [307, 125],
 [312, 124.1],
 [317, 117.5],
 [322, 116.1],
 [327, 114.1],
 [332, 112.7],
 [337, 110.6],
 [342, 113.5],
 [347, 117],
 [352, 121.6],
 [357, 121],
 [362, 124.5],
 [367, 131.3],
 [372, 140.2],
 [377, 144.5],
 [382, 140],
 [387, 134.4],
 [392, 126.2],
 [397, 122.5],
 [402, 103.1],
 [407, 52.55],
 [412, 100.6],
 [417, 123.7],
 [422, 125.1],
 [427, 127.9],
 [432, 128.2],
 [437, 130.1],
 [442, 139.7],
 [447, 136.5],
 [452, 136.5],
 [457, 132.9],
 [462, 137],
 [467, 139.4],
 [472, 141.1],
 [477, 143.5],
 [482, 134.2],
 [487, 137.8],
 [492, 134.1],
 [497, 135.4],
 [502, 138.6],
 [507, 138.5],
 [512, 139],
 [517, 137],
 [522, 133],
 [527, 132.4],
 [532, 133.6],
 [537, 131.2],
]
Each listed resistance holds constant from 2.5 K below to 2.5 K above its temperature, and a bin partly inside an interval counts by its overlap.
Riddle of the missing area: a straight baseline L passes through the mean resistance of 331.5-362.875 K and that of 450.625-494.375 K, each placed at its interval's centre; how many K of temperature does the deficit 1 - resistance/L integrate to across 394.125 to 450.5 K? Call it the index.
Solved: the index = 5.2 K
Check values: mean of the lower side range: 117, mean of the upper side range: 137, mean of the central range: 118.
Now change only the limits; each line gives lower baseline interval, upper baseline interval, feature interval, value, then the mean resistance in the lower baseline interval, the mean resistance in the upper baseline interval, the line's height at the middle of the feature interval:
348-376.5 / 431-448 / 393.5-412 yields 5.0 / 128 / 134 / 131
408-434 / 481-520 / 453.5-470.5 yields -1.3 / 117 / 137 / 127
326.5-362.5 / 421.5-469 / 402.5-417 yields 4.5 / 117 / 134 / 128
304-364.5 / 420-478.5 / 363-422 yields 2.8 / 118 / 135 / 127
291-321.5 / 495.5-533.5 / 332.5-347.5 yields 1.4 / 122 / 136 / 125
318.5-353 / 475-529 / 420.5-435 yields 0.0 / 115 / 137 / 127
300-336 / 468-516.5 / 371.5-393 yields -1.9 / 119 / 138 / 126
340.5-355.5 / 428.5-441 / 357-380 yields -2.4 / 118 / 130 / 121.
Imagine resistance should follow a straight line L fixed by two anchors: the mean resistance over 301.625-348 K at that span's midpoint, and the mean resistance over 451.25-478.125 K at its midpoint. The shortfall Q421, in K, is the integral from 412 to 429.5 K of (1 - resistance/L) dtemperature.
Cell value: 1.3 K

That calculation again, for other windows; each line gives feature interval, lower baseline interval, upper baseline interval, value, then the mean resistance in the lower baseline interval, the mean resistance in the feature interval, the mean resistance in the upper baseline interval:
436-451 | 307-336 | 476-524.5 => -0.6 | 117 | 136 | 137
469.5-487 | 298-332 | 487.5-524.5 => -0.7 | 120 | 139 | 137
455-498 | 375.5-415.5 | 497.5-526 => -2.4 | 115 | 137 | 137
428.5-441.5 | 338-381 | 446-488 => 0.4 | 127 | 131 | 138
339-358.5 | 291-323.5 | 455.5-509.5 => 1.2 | 122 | 118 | 138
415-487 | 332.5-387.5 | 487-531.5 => -1.0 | 126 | 134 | 136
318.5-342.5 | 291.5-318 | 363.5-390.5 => 2.7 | 123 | 114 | 137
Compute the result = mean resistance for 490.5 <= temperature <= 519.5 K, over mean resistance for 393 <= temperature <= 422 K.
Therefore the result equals 1.3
